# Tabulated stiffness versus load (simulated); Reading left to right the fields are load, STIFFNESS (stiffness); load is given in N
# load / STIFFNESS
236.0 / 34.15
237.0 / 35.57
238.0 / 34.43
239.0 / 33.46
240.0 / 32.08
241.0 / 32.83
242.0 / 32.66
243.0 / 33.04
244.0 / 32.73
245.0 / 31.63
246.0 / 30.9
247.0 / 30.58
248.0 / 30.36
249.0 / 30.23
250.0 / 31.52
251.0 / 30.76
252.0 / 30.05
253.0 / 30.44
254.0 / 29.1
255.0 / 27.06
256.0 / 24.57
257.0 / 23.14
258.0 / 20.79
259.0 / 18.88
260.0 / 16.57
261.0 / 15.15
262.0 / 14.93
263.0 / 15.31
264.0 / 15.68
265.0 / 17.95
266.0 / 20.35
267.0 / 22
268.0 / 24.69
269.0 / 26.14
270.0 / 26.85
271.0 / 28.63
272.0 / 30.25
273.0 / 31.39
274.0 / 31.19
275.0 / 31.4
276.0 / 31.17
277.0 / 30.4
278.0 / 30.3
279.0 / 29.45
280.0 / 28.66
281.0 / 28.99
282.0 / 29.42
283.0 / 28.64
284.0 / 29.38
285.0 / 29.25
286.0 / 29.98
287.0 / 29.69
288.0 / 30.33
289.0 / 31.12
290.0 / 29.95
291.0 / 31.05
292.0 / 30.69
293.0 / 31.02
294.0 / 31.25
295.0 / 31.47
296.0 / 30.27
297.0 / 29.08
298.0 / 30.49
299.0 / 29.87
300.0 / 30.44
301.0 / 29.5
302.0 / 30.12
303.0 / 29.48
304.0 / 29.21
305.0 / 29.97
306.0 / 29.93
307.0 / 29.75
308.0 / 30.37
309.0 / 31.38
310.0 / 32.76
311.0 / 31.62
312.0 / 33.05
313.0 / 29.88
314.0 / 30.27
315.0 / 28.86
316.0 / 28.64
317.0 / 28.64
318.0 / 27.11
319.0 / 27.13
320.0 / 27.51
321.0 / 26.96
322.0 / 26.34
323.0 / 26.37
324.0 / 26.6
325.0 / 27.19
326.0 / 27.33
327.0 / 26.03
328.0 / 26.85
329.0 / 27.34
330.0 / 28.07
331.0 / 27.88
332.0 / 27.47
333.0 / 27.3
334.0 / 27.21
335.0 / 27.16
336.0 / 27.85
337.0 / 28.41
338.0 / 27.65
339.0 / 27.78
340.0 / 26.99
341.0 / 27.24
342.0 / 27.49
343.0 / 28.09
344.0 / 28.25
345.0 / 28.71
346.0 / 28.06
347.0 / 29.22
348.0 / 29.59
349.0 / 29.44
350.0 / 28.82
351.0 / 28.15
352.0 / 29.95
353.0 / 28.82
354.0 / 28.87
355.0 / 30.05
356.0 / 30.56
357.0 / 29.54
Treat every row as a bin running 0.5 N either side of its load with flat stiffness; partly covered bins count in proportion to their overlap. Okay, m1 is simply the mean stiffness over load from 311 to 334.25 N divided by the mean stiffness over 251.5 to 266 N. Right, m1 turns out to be 1.3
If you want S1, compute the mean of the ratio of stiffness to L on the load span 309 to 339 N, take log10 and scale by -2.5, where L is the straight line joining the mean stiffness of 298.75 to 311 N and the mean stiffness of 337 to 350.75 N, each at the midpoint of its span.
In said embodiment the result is 0.04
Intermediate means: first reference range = 30.3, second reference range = 28.3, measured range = 28.2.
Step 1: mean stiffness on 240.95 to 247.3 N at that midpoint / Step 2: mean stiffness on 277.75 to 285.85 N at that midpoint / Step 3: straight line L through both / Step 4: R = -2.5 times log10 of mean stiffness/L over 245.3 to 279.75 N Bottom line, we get 0.18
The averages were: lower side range 32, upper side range 29.3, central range 25.9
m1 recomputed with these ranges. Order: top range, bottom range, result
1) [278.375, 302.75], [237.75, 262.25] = 1.07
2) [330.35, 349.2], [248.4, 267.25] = 1.22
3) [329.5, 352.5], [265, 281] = 1.01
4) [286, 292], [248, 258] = 1.08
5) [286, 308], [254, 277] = 1.28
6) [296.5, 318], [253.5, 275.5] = 1.29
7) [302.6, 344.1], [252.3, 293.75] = 1.07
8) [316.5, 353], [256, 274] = 1.26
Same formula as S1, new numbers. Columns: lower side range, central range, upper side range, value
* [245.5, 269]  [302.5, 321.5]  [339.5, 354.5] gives -0.11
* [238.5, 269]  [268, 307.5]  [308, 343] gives -0.11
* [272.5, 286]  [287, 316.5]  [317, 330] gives -0.07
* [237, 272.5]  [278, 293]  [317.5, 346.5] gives -0.11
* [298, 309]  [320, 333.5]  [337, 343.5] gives 0.05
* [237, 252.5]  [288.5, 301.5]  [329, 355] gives -0.02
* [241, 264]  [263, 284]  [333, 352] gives -0.01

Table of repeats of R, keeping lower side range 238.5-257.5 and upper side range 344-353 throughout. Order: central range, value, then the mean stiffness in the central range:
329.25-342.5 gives 0.06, 27.6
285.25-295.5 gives -0.03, 30.6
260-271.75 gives 0.41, 20.7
